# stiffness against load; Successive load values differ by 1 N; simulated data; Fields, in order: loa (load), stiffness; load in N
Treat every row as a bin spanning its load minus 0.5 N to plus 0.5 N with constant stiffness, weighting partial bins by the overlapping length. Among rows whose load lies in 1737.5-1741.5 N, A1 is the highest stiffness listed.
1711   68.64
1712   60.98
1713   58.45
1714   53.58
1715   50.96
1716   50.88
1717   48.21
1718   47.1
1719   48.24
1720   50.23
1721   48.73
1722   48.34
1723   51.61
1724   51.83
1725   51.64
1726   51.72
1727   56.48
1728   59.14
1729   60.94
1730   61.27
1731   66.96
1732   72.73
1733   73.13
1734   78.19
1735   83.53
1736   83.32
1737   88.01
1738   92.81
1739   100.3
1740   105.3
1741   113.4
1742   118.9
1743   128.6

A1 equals 113.4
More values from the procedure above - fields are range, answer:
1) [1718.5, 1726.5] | 51.83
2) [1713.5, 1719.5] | 53.58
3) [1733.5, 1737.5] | 88.01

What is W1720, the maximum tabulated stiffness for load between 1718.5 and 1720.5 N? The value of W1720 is 50.23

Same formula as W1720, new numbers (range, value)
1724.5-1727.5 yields 56.48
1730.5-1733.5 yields 73.13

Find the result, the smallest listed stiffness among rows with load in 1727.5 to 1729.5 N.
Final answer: 59.14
